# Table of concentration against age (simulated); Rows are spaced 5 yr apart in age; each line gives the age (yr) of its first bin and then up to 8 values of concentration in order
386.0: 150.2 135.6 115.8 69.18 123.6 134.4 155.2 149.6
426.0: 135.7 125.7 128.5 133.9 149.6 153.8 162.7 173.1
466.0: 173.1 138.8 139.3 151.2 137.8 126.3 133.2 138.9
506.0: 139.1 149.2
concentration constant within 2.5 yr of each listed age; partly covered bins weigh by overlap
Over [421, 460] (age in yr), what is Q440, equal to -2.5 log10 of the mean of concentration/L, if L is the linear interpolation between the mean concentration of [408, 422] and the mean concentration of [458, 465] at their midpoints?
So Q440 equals 0.123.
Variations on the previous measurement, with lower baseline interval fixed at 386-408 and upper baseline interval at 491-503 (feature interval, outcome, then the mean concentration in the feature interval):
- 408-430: -0.19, 142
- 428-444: -0.07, 130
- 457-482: -0.21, 156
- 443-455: -0.21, 152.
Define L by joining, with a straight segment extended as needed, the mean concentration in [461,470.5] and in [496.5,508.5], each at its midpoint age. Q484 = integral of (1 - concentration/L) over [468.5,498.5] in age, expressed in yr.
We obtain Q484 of 2.9 yr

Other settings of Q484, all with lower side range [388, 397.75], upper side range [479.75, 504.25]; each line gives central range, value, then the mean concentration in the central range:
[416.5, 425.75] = -1.2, 147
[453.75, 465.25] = -3.0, 169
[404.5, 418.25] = -1.0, 138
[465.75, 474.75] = -1.0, 149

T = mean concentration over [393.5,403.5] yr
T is 92.5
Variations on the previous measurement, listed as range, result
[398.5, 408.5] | 96.4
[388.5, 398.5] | 126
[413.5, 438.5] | 139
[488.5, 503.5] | 133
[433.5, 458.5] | 146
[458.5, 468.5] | 173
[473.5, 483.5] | 145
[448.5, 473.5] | 160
